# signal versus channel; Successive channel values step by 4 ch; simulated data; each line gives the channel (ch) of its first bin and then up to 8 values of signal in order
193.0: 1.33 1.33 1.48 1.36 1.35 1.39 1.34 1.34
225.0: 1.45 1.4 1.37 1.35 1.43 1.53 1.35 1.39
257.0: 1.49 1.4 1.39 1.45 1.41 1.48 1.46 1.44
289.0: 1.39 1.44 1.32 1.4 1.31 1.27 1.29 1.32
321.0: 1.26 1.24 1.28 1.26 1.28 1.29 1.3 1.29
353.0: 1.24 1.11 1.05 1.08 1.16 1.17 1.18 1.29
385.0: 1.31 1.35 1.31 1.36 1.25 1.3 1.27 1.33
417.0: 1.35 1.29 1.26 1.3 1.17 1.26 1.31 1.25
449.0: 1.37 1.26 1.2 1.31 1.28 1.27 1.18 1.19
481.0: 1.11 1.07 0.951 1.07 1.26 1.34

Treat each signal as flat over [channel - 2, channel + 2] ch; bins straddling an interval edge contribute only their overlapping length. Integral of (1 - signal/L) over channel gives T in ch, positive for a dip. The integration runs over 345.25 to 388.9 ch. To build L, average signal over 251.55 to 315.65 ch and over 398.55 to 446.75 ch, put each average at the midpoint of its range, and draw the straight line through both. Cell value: 4.1 ch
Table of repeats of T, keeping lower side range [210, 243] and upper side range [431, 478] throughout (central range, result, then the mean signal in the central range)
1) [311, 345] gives 1.21 ch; 1.28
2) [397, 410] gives -0.03 ch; 1.29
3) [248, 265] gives -0.53 ch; 1.41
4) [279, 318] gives -0.65 ch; 1.37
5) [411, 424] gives -0.43 ch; 1.32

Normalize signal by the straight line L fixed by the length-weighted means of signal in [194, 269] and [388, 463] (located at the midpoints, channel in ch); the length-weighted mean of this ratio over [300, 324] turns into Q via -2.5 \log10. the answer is 0.04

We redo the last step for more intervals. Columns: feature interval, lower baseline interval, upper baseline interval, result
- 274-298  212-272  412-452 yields -0.037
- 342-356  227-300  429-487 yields 0.058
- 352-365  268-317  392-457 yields 0.194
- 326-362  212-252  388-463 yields 0.080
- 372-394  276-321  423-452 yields 0.033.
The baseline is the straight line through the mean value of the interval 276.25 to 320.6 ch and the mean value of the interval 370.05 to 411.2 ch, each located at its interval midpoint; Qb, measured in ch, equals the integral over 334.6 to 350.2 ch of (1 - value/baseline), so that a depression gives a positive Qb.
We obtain 0.41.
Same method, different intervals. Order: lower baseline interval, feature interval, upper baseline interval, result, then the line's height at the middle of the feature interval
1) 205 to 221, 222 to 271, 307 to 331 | -3.1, 1.33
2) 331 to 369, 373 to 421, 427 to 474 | -2.3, 1.23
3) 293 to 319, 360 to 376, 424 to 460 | 2.2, 1.3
